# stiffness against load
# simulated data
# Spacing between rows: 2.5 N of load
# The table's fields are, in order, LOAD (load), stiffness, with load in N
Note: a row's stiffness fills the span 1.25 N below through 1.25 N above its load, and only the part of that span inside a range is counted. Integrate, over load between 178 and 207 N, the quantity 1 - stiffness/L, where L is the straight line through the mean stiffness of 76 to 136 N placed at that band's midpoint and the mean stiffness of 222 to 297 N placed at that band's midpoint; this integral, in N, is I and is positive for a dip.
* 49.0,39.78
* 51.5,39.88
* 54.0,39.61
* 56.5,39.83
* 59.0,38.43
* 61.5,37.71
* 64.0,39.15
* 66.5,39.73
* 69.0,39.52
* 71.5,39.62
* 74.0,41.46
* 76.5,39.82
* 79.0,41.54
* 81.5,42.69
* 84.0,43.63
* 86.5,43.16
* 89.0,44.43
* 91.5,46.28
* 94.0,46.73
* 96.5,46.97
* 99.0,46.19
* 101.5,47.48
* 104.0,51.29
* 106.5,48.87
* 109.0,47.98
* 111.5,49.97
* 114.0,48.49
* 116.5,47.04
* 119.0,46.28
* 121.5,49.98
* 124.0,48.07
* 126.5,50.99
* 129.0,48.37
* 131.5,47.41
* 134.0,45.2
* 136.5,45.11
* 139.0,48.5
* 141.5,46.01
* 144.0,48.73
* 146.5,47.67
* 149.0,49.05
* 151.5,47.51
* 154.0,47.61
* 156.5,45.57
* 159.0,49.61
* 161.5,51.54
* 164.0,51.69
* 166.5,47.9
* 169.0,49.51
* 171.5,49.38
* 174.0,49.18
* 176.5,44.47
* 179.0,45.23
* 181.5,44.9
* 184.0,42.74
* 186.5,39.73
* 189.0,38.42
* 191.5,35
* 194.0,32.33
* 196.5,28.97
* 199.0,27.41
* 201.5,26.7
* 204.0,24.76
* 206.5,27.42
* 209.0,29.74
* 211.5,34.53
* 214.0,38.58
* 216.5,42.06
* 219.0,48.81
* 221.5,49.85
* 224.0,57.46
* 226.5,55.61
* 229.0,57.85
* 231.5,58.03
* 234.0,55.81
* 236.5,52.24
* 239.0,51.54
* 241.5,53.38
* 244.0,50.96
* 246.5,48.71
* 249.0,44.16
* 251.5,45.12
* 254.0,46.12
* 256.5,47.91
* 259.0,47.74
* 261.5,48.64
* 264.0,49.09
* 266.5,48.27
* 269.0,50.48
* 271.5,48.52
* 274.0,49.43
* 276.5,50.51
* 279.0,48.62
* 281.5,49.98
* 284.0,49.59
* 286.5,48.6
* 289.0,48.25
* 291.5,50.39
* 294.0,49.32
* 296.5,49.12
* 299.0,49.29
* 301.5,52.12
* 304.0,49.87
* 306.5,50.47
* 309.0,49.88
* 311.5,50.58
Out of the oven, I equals 8.43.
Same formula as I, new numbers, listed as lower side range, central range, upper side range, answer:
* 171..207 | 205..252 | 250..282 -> -4.75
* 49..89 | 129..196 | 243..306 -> -2.12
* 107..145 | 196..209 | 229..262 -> 5.85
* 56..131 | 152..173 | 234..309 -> -1.11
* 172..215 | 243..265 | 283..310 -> -1.73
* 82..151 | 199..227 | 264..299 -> 5.71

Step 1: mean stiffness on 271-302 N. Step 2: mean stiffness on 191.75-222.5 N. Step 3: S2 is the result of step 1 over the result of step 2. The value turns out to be 1.45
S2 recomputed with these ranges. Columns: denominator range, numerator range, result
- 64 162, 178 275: 0.96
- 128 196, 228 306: 1.09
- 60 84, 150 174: 1.21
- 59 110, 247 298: 1.11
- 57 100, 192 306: 1.09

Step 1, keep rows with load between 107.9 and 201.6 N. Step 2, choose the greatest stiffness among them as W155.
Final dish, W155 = 51.69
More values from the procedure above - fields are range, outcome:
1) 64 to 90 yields 44.43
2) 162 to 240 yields 58.03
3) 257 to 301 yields 50.51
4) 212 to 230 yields 57.85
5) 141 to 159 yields 49.61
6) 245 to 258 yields 48.71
